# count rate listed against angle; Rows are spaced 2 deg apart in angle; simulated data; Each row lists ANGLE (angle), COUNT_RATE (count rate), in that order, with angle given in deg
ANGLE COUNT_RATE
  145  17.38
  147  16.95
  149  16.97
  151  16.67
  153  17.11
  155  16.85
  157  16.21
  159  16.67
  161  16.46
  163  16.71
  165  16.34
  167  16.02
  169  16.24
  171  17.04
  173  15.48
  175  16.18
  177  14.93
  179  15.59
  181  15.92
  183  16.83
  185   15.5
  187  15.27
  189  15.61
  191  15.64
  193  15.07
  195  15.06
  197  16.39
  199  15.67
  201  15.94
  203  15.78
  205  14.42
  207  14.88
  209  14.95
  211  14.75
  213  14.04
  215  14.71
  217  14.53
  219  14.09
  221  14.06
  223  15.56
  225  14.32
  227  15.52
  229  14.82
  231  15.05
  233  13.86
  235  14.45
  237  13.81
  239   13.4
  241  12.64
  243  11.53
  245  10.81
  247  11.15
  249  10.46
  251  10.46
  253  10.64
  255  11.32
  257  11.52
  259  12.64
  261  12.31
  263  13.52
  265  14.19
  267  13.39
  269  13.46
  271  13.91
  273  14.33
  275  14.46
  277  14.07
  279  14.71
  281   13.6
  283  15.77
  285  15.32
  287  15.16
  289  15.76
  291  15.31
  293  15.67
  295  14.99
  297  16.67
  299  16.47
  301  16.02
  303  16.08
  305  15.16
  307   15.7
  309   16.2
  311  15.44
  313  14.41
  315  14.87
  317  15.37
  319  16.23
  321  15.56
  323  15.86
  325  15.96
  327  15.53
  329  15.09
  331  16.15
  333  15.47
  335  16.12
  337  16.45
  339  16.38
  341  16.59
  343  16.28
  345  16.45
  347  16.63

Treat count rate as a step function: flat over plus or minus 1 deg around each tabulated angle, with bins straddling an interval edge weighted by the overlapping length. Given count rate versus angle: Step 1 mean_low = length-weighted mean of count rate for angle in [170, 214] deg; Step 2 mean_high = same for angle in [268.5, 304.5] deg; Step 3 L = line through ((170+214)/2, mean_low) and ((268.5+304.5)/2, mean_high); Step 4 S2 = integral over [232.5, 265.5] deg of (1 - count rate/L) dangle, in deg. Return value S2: 6.6 deg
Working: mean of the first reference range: 15.5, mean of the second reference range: 15.1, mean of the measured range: 12.2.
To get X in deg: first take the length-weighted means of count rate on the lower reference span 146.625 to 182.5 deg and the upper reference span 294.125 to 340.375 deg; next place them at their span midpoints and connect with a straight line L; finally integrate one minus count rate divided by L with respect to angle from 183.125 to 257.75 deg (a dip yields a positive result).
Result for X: 9.7 deg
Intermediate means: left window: 16.3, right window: 15.8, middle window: 14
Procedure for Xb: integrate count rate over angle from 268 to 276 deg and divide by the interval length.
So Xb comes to 14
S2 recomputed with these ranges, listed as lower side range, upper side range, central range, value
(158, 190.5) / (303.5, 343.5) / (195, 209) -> 0.48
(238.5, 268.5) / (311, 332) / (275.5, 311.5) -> -3.54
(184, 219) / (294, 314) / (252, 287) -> 4.52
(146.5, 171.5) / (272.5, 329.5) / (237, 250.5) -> 3.49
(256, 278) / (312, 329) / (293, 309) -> -1.27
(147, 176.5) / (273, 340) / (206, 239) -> 3.12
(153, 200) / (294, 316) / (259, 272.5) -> 1.99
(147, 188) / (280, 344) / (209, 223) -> 1.37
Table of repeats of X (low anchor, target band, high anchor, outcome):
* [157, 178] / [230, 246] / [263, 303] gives 2.31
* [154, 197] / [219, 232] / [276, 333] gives 0.79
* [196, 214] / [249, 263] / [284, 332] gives 3.50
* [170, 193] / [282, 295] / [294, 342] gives 0.27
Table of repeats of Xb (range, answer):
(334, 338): 16.3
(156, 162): 16.4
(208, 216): 14.6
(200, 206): 15.4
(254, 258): 11.4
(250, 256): 10.8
